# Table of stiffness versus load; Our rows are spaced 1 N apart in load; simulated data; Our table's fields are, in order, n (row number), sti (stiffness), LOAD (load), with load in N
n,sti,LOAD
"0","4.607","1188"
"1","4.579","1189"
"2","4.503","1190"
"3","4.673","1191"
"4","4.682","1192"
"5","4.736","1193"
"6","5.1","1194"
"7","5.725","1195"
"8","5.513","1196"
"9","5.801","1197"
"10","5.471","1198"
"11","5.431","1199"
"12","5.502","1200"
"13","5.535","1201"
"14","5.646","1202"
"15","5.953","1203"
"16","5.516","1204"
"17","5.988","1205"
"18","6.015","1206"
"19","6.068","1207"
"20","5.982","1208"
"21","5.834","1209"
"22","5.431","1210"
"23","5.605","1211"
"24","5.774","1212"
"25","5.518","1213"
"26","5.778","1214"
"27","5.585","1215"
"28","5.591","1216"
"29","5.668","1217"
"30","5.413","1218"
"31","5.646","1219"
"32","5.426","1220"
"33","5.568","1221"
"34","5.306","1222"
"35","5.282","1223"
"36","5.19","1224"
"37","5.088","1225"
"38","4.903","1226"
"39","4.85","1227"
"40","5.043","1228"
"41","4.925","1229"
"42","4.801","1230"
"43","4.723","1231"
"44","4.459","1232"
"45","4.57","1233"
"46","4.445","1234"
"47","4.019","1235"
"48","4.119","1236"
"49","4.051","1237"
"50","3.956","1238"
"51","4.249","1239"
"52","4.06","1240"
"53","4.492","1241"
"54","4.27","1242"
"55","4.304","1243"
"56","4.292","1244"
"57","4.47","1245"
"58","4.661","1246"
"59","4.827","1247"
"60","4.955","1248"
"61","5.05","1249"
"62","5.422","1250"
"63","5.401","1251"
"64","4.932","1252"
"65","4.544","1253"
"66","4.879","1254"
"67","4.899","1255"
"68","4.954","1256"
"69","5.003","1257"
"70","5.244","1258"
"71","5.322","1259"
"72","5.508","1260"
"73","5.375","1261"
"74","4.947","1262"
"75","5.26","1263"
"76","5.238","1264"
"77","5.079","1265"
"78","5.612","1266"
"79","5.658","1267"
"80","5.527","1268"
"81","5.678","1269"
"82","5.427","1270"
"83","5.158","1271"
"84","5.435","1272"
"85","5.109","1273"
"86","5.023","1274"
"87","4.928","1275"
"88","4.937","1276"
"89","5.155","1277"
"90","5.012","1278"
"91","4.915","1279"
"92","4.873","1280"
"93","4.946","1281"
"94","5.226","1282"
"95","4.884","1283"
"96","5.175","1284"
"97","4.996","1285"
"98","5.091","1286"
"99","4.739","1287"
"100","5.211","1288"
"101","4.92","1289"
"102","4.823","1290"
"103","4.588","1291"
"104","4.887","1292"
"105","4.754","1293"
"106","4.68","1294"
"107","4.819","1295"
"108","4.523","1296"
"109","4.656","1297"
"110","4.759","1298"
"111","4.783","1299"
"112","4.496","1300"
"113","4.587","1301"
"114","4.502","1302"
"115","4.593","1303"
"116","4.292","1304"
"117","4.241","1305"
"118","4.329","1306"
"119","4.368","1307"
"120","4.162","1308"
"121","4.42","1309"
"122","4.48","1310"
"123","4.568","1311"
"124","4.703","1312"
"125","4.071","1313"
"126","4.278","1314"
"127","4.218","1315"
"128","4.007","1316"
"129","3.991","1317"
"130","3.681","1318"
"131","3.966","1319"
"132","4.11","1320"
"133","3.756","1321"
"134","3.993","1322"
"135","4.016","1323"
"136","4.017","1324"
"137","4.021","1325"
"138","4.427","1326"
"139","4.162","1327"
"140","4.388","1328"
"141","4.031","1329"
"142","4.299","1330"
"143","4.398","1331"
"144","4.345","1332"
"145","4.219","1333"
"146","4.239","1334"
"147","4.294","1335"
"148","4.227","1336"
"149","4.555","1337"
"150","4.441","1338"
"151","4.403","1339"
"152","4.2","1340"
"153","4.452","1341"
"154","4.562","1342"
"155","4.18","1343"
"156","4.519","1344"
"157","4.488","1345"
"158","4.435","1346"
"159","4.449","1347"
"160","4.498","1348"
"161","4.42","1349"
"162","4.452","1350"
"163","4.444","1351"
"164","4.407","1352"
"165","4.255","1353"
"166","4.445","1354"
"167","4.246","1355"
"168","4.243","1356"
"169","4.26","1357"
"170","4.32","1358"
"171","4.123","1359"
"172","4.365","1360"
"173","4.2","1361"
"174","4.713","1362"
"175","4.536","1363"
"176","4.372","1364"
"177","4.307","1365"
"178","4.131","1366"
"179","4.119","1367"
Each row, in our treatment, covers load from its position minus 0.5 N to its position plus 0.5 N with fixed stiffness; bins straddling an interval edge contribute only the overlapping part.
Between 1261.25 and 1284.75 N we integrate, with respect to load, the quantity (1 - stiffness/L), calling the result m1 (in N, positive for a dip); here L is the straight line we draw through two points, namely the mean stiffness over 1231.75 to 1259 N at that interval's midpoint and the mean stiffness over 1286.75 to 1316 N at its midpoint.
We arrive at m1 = -3.02 N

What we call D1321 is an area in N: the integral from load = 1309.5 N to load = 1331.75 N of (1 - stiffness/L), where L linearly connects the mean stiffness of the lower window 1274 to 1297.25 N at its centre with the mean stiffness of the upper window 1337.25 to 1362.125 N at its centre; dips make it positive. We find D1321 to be 2.2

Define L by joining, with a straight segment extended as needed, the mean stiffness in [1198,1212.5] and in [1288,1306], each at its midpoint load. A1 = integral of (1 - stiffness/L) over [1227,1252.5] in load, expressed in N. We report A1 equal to 3.5 N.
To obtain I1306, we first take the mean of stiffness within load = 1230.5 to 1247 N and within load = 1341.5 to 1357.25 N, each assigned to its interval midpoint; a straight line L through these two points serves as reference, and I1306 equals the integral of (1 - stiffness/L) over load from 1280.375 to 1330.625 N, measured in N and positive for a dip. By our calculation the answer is -1.2 N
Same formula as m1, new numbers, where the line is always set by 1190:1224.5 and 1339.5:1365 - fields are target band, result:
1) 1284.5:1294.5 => 0.0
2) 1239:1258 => 1.6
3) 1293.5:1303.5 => 0.3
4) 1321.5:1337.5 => 1.2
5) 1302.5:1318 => 1.4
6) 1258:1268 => -0.5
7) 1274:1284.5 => -0.1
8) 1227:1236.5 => 1.3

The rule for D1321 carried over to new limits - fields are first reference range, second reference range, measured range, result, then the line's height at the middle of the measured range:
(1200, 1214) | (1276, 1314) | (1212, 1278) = 3.5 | 5.3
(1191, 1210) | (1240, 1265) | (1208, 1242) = 1.6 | 5.25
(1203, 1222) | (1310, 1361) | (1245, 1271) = 0.0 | 5.16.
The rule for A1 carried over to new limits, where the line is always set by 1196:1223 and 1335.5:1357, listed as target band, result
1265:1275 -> -0.5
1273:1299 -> 0.2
